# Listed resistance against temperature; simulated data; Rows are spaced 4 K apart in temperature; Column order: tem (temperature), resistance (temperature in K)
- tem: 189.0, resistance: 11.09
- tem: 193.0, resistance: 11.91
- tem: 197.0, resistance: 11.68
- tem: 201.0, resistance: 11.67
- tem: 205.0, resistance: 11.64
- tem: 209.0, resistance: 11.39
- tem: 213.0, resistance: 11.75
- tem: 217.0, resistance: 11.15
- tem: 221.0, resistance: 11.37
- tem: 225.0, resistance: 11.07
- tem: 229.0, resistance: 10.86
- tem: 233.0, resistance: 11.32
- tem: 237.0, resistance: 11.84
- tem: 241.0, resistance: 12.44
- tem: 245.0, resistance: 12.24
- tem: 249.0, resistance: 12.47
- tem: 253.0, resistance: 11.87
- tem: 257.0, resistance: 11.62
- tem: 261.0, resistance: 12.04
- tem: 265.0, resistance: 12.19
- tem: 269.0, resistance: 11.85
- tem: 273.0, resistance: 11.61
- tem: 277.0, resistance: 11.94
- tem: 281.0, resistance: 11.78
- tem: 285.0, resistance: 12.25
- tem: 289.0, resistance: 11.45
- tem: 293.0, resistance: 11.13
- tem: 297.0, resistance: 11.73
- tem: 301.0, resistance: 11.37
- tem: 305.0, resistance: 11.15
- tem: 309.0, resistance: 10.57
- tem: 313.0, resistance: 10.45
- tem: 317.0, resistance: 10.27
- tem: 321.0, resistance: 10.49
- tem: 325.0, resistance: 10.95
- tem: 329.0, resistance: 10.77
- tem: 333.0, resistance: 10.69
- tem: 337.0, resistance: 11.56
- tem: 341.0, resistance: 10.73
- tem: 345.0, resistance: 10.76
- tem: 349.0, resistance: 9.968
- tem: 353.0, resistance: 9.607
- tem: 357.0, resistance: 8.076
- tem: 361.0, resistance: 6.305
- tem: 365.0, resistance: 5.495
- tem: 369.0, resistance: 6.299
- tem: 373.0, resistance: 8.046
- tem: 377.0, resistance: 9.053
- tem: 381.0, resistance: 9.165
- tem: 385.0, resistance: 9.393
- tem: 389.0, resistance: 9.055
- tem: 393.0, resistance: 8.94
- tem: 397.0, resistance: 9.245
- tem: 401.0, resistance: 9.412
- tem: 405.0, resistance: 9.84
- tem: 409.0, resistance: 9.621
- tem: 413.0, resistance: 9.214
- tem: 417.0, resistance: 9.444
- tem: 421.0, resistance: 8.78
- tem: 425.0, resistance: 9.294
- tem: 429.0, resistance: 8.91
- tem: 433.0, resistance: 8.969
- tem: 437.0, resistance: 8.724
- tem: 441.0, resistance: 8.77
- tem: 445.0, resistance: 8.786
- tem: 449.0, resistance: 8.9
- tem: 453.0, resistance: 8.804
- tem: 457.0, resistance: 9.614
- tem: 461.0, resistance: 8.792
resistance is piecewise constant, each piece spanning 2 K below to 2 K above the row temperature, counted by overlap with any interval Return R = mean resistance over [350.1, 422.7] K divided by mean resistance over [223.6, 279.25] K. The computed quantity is 0.7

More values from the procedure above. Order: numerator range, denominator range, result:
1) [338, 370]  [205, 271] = 0.73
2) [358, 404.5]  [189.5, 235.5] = 0.72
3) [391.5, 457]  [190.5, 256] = 0.78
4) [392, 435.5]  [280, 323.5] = 0.83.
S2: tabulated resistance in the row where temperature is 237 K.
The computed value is 11.84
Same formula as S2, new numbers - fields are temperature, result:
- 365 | 5.495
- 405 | 9.84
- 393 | 8.94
